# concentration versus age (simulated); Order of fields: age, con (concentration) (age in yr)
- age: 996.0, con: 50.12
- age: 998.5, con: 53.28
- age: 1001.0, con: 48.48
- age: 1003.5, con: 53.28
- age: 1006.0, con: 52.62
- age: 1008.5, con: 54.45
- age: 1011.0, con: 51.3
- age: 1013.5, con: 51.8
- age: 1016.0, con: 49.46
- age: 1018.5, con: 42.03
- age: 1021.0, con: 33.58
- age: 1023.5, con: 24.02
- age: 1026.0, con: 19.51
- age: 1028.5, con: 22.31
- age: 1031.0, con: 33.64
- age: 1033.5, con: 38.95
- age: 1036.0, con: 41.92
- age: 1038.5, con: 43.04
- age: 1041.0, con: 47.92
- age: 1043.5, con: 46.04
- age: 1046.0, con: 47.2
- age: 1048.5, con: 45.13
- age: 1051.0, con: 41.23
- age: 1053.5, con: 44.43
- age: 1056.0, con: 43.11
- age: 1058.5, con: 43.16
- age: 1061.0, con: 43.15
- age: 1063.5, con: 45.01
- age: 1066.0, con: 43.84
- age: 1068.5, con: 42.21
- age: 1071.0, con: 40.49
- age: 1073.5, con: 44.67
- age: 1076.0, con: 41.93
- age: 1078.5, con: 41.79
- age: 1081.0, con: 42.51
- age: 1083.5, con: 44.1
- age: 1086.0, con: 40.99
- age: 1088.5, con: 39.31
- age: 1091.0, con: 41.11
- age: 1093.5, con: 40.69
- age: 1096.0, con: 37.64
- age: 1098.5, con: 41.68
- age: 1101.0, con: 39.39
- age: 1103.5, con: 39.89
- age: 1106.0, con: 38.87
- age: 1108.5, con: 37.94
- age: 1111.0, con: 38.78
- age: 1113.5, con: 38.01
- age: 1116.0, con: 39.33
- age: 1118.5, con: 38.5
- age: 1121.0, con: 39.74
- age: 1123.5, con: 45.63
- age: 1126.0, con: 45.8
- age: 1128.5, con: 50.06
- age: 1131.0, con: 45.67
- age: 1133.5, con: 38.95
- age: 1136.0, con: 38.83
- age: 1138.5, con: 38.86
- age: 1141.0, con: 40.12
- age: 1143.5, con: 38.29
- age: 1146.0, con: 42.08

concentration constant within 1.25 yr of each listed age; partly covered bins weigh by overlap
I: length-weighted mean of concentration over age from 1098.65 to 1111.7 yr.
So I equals 39.2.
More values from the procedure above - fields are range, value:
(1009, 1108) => 41.1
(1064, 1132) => 41.5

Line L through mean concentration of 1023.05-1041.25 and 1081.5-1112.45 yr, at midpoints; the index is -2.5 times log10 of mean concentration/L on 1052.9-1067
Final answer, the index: -0.201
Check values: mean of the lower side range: 33.6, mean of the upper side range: 40.1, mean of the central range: 43.8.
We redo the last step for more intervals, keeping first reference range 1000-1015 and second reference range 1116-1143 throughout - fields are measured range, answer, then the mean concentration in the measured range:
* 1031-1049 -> 0.13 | 43.5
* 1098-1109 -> 0.12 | 39.5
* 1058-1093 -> 0.10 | 42.4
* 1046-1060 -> 0.11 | 43.7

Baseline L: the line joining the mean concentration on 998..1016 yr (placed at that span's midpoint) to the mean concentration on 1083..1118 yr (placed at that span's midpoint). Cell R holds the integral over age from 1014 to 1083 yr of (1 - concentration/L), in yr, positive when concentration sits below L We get 8.3 yr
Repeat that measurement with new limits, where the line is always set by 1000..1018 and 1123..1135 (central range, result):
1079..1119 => 5.7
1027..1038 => 3.4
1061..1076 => 1.6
